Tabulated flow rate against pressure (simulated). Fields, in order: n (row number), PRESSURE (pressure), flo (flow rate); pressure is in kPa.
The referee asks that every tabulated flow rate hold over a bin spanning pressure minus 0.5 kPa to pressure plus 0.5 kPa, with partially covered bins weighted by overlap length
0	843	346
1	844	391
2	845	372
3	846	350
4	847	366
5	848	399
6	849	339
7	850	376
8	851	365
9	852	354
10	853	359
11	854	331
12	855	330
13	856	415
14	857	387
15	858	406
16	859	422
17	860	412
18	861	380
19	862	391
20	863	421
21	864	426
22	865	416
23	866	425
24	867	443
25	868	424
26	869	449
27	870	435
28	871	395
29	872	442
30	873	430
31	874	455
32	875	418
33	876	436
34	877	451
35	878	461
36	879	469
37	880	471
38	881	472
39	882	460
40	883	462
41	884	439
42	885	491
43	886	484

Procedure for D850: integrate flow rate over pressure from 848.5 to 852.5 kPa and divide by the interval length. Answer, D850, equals 358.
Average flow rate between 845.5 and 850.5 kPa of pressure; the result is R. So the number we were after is 366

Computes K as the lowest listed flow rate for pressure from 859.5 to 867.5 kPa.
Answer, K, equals 380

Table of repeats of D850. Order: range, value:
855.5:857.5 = 401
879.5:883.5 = 466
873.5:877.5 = 440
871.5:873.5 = 436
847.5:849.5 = 369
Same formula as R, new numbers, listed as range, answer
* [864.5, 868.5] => 427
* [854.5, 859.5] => 392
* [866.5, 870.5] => 438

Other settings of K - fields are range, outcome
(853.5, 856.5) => 330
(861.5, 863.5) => 391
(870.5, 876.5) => 395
